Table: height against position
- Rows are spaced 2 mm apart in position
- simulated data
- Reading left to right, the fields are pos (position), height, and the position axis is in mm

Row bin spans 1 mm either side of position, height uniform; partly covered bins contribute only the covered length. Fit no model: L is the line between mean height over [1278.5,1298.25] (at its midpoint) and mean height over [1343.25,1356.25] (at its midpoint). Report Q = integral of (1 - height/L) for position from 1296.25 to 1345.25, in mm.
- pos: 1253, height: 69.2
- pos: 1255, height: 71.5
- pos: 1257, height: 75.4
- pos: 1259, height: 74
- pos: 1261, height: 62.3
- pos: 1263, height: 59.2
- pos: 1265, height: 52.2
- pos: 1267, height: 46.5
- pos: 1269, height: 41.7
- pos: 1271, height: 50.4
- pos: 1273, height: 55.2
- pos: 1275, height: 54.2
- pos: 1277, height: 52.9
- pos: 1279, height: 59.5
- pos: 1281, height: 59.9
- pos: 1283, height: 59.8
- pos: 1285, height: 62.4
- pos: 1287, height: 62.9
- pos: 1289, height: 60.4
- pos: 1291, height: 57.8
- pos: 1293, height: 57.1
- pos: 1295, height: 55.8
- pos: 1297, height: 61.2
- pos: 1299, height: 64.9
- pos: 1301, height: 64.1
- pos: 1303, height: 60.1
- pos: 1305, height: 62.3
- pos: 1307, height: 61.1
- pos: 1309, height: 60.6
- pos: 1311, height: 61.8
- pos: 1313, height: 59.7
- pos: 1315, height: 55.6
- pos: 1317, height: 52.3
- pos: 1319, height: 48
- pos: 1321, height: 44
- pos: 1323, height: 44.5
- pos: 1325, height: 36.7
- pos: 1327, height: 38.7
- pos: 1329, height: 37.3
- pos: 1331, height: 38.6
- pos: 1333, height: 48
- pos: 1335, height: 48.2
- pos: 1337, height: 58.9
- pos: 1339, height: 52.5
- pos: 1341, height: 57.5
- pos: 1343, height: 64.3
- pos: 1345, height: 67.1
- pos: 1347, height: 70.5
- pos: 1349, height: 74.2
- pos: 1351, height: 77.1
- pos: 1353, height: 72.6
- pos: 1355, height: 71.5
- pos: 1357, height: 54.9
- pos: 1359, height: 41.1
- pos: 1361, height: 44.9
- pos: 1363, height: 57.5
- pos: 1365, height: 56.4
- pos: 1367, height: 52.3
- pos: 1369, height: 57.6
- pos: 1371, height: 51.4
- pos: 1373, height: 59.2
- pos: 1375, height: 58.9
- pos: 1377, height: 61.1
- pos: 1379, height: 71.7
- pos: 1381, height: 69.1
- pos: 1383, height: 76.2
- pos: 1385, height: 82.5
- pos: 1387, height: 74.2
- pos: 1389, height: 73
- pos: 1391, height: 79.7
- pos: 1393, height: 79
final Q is 8.9 mm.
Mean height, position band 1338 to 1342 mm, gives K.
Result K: 55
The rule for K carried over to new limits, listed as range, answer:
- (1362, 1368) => 55.4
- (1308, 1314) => 60.7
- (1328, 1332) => 38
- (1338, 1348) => 62.4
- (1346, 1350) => 72.3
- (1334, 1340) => 53.2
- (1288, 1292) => 59.1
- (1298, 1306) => 62.9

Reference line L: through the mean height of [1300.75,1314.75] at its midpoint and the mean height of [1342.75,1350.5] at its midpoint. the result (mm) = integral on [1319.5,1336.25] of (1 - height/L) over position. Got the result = 5.92 mm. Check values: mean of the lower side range 60.9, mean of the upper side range 70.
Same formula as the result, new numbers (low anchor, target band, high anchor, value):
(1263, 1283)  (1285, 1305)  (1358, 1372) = -3.0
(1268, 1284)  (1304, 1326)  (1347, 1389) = 1.8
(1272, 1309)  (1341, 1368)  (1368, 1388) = 1.1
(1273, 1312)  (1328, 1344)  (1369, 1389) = 3.2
